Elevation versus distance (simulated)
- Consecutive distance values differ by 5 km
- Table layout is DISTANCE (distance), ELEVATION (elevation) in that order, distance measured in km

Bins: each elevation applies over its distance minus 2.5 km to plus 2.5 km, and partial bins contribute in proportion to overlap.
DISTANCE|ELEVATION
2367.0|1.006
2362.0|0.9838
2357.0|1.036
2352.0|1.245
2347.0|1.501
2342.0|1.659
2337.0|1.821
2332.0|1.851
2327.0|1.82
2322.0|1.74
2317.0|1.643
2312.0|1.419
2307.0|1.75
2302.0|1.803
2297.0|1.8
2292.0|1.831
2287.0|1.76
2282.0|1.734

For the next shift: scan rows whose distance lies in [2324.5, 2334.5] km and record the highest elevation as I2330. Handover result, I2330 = 1.851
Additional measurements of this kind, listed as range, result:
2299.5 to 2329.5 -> 1.82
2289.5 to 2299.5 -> 1.831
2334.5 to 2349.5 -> 1.821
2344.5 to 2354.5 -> 1.501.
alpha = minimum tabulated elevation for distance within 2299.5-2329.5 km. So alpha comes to 1.419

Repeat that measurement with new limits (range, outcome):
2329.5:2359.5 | 1.036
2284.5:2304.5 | 1.76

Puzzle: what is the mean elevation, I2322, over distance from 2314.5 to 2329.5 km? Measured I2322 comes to 1.73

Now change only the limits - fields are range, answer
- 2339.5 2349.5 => 1.58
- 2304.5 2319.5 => 1.6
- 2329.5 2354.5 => 1.62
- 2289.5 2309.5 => 1.8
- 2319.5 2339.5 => 1.81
